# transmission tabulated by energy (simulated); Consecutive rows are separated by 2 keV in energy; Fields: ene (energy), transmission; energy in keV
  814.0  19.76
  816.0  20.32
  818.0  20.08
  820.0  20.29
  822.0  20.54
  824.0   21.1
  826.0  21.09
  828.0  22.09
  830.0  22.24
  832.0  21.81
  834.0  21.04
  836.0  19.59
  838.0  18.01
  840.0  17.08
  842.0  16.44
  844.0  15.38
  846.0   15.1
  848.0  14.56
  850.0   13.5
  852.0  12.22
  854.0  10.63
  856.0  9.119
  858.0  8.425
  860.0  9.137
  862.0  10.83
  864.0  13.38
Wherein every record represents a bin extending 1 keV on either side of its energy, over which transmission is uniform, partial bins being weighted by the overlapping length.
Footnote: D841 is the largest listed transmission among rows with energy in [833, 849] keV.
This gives 21.04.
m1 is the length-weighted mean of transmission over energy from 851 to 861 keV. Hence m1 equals 9.91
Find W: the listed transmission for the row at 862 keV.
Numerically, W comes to 10.83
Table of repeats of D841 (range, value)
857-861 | 9.137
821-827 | 21.1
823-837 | 22.24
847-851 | 14.56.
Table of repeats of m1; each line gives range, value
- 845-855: 13.2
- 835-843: 17.8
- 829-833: 22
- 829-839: 20.5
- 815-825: 20.5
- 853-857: 9.87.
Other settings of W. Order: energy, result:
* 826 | 21.09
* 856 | 9.119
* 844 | 15.38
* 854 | 10.63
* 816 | 20.32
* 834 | 21.04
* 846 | 15.1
